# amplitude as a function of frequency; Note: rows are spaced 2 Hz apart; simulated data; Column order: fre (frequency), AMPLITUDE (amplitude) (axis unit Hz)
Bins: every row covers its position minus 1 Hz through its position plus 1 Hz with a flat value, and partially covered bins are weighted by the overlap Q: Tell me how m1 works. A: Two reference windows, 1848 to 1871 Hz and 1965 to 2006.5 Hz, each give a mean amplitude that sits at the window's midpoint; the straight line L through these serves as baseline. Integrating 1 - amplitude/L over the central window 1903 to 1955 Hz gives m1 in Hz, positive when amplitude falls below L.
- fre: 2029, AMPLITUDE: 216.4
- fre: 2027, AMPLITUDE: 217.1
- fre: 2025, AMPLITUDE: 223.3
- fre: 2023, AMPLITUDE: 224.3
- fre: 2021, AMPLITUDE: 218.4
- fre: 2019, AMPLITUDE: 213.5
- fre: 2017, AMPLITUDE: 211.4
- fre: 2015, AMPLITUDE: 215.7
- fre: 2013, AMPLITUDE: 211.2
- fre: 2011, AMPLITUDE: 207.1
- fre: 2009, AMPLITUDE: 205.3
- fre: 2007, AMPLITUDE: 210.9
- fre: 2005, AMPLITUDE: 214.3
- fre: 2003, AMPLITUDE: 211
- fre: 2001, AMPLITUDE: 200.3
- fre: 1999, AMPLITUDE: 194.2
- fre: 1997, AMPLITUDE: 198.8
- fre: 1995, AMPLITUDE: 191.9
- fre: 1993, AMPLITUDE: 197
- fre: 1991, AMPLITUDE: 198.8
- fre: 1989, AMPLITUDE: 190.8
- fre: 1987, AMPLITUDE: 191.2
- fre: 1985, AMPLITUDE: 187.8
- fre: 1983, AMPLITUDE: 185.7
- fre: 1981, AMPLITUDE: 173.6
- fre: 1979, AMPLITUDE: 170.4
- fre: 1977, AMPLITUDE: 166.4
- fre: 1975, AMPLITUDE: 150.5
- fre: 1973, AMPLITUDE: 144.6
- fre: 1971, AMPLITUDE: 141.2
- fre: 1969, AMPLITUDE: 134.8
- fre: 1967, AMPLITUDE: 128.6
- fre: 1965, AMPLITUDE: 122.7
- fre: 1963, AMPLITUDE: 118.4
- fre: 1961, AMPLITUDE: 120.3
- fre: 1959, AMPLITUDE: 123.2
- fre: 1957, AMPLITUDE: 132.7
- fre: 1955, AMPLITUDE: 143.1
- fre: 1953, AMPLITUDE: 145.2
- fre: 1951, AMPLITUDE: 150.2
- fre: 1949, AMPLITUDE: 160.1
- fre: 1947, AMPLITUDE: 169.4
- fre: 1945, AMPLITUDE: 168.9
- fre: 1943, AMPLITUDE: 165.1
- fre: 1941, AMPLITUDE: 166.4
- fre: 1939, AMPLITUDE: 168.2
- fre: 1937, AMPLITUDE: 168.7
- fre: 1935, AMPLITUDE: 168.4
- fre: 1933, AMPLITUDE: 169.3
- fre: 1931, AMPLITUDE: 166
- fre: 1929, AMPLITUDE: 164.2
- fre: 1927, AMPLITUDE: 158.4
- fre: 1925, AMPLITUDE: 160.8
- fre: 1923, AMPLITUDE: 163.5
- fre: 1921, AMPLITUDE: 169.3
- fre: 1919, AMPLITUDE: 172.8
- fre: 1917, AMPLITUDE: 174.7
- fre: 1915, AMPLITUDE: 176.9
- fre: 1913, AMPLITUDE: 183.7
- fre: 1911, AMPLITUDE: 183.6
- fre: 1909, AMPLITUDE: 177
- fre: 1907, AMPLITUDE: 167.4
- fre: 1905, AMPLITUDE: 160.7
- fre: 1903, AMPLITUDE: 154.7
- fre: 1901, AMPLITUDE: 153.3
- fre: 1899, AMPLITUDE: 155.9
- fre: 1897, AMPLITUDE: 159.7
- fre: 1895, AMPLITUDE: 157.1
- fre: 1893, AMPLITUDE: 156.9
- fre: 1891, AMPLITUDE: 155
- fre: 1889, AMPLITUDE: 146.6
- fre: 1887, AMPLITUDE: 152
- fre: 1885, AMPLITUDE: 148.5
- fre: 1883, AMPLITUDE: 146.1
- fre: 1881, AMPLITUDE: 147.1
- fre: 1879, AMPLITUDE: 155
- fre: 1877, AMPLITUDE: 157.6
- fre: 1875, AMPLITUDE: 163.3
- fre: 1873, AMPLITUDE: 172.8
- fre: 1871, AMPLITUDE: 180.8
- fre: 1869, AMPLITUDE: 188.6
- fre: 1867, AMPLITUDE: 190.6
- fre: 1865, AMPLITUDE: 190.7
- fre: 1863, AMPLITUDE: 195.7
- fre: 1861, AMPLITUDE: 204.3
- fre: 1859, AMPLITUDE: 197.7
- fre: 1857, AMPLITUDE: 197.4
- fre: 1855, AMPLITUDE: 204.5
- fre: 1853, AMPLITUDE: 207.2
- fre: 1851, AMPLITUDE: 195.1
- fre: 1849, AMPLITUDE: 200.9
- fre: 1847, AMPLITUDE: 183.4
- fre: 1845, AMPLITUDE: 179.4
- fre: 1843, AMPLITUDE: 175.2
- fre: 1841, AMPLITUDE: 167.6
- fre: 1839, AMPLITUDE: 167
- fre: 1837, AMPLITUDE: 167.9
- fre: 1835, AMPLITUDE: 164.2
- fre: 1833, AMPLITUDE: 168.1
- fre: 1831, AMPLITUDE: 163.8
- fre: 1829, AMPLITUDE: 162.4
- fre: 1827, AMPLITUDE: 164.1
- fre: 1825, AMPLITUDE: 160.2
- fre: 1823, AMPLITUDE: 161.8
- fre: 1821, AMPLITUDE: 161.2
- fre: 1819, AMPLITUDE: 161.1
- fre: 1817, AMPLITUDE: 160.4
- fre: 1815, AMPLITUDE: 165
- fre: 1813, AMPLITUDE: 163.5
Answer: 5.5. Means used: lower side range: 197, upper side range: 178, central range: 166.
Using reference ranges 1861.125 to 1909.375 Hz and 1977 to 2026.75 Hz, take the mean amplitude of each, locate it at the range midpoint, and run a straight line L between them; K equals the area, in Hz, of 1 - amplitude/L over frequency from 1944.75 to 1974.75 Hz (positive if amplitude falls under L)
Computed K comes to 7.7 Hz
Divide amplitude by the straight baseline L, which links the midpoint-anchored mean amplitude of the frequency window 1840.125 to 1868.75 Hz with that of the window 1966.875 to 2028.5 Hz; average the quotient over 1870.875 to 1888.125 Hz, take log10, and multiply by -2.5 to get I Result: 0.22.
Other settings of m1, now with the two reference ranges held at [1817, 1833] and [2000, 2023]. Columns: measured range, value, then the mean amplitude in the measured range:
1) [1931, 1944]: 1.7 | 168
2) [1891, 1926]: 3.5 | 166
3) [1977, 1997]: 1.8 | 187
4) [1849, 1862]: -2.3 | 201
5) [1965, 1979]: 3.9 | 145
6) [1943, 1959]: 3.6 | 152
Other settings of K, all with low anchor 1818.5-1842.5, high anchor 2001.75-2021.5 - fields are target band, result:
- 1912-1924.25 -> 0.9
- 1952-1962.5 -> 3.5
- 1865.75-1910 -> 4.4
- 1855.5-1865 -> -1.4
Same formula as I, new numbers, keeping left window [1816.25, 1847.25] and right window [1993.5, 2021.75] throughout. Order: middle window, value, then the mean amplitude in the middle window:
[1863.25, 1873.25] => -0.07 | 186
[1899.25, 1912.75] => 0.11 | 167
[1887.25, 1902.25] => 0.17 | 155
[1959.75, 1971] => 0.48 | 126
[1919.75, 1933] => 0.15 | 164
